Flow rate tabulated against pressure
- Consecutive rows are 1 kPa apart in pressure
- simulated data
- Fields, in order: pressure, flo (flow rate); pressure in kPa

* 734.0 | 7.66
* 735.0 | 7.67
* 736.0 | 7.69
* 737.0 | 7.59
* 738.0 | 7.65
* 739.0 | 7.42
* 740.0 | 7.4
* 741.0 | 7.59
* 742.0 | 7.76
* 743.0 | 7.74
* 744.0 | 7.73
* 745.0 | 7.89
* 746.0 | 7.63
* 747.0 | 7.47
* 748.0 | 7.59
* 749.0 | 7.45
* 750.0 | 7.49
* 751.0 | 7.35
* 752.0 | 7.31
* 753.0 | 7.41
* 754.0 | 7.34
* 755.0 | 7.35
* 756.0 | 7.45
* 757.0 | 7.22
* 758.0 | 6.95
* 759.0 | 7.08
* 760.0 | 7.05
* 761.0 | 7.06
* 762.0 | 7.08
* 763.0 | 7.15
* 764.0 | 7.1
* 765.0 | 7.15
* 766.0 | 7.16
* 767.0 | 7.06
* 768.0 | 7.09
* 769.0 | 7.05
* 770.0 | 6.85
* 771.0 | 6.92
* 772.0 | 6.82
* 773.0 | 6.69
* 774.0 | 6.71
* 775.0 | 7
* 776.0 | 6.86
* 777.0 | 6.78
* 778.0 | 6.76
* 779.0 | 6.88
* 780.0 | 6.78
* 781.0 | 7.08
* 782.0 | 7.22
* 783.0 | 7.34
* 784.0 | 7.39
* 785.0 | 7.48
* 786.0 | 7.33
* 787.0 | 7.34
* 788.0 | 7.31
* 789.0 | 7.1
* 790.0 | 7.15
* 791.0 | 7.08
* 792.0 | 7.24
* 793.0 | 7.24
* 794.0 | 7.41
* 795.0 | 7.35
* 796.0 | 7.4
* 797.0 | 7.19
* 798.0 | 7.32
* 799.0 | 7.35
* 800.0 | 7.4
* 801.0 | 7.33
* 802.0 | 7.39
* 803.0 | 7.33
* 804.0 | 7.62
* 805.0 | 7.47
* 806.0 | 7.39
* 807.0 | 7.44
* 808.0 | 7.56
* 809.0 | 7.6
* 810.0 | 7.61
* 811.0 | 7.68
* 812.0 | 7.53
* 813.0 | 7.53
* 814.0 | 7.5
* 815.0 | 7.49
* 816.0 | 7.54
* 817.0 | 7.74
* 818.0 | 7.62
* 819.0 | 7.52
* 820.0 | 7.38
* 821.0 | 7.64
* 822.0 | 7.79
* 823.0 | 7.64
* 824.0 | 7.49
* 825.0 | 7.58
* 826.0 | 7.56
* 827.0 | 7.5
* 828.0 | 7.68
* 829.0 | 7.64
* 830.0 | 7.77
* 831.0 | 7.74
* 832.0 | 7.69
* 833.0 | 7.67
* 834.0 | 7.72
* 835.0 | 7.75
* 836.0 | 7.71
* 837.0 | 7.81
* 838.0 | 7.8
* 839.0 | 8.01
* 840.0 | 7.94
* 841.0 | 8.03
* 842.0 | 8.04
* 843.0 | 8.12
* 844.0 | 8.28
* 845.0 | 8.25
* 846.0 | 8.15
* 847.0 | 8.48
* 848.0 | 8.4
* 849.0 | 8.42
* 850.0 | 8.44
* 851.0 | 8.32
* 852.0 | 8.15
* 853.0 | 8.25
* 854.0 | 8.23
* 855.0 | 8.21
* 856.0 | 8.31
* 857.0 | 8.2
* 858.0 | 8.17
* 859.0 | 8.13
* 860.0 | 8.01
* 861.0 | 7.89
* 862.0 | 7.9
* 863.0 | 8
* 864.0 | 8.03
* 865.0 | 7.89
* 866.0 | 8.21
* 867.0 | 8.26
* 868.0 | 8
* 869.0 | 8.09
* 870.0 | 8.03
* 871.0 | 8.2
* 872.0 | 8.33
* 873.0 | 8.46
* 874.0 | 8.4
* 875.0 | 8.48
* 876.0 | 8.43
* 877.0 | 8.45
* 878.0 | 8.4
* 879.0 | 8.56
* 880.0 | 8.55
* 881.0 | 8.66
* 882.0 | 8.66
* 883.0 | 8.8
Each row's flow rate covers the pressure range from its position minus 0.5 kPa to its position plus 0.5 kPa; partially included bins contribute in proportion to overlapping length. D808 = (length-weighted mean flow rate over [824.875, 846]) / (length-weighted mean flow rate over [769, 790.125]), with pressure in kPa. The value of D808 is 1.11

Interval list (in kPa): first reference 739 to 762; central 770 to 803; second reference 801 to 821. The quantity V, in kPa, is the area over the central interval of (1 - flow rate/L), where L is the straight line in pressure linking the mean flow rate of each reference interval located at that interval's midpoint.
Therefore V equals 1.5 kPa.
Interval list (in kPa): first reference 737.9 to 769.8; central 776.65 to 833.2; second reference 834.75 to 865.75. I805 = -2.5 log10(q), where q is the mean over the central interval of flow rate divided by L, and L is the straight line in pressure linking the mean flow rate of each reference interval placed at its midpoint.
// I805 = 0.05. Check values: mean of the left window 7.34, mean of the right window 8.11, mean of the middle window 7.41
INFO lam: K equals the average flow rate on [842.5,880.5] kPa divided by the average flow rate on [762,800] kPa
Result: 1.2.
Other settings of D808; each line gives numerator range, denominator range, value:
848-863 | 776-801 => 1.14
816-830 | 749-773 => 1.06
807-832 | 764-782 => 1.10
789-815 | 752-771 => 1.04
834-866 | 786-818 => 1.09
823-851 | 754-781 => 1.13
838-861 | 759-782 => 1.18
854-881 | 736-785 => 1.14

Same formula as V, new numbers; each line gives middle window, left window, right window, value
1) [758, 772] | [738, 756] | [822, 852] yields 1.0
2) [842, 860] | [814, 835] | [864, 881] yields -0.6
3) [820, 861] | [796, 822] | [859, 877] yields -0.6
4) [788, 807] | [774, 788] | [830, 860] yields 0.1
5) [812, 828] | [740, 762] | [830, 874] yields 0.6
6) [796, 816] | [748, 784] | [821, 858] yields 0.3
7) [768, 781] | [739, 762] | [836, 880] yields 1.2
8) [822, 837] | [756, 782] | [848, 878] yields 0.2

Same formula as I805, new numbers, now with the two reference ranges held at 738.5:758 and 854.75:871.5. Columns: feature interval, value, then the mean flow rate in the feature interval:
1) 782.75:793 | 0.06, 7.27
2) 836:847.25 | -0.01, 8.06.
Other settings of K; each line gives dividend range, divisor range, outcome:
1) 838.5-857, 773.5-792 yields 1.16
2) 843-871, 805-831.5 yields 1.08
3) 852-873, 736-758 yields 1.08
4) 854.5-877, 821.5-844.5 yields 1.05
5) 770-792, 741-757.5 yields 0.94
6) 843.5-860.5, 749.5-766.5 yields 1.14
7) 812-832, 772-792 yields 1.08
